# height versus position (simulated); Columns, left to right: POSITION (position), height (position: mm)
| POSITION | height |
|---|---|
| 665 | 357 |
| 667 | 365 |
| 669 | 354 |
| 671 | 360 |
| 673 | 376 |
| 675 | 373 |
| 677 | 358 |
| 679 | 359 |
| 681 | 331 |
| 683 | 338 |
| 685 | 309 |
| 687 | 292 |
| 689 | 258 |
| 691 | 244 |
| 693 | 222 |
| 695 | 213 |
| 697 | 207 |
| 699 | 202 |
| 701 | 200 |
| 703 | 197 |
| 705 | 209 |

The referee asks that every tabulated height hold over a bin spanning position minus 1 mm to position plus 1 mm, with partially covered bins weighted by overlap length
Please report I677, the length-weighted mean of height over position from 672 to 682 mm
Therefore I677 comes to 359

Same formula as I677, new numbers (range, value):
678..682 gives 345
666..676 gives 366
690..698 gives 222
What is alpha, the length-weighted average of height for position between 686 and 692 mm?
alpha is 265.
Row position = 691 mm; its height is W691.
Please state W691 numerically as 244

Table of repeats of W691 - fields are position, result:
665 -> 357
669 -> 354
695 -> 213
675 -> 373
